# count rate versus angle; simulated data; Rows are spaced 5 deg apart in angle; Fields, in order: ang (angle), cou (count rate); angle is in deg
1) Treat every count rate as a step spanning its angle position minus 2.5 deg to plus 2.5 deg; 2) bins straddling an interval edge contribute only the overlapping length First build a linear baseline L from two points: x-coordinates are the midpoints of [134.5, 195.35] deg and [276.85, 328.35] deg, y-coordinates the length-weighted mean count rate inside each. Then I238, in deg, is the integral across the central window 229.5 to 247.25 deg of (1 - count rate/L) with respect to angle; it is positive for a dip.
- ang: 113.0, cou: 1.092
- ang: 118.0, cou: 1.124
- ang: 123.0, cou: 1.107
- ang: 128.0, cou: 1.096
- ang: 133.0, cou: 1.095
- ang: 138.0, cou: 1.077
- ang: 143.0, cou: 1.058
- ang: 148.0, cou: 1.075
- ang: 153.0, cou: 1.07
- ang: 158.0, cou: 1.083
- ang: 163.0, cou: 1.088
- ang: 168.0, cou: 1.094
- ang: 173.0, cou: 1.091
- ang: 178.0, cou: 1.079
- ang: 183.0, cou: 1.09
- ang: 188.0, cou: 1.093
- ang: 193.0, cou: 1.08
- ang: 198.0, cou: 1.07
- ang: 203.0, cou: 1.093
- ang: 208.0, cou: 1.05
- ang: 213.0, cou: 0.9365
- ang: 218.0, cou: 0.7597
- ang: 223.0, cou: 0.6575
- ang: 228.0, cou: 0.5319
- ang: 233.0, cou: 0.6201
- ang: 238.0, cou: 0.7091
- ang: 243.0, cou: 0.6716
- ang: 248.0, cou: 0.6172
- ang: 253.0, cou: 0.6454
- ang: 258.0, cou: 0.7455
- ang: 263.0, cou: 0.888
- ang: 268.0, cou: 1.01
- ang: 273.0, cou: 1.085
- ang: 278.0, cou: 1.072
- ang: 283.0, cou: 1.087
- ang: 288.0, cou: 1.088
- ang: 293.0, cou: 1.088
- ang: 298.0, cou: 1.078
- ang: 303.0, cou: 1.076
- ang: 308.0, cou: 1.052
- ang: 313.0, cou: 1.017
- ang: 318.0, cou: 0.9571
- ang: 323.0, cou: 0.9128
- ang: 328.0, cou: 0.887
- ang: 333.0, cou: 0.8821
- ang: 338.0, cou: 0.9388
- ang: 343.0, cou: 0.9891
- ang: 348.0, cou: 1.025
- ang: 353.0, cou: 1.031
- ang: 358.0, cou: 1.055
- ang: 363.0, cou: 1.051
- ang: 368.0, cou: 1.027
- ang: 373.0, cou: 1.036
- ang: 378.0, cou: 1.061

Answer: 6.7 deg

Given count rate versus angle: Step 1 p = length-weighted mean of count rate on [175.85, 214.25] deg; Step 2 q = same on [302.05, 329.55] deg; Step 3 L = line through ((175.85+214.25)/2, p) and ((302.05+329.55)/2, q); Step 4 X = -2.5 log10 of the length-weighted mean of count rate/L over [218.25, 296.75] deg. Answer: 0.214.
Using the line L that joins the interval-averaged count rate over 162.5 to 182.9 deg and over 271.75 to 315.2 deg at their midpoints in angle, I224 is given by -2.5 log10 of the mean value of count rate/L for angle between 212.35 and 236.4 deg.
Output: 0.498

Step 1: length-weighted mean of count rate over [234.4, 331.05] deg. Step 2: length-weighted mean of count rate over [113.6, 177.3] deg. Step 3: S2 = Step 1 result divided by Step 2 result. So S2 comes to 0.9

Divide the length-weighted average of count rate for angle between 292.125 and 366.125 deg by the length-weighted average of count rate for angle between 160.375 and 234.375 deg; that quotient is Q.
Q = 1.04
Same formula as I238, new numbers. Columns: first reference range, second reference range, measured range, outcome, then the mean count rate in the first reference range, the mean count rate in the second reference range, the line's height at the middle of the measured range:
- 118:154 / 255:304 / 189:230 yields 5.6 deg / 1.09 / 1.02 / 1.05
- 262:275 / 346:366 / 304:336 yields 2.1 deg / 1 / 1.04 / 1.03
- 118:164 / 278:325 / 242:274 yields 7.6 deg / 1.09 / 1.04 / 1.05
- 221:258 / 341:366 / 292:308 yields -4.3 deg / 0.643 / 1.03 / 0.849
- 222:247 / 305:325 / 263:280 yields -5.0 deg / 0.636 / 0.989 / 0.798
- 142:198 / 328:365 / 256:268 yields 2.0 deg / 1.08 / 0.988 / 1.03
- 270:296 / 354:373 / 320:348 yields 3.3 deg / 1.08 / 1.04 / 1.06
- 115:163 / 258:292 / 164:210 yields -0.8 deg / 1.09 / 1.02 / 1.06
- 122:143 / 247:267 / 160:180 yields -2.0 deg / 1.09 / 0.753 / 0.988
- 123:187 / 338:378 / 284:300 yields -0.6 deg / 1.08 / 1.03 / 1.05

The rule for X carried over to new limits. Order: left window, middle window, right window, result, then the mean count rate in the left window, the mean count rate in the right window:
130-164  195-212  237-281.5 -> -0.11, 1.08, 0.837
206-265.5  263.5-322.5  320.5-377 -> -0.21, 0.733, 0.987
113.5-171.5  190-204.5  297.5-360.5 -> -0.02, 1.09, 0.99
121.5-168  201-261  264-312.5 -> 0.39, 1.08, 1.06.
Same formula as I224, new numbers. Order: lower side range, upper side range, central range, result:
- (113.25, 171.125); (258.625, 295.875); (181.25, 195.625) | -0.02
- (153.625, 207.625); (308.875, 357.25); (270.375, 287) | -0.08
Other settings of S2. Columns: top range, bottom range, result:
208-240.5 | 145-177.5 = 0.67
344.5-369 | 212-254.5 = 1.54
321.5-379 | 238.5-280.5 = 1.19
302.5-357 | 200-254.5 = 1.29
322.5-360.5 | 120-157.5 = 0.89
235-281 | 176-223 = 0.82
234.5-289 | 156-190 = 0.79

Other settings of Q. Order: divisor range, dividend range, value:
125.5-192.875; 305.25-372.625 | 0.91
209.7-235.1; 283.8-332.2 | 1.42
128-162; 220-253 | 0.59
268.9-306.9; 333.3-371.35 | 0.94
